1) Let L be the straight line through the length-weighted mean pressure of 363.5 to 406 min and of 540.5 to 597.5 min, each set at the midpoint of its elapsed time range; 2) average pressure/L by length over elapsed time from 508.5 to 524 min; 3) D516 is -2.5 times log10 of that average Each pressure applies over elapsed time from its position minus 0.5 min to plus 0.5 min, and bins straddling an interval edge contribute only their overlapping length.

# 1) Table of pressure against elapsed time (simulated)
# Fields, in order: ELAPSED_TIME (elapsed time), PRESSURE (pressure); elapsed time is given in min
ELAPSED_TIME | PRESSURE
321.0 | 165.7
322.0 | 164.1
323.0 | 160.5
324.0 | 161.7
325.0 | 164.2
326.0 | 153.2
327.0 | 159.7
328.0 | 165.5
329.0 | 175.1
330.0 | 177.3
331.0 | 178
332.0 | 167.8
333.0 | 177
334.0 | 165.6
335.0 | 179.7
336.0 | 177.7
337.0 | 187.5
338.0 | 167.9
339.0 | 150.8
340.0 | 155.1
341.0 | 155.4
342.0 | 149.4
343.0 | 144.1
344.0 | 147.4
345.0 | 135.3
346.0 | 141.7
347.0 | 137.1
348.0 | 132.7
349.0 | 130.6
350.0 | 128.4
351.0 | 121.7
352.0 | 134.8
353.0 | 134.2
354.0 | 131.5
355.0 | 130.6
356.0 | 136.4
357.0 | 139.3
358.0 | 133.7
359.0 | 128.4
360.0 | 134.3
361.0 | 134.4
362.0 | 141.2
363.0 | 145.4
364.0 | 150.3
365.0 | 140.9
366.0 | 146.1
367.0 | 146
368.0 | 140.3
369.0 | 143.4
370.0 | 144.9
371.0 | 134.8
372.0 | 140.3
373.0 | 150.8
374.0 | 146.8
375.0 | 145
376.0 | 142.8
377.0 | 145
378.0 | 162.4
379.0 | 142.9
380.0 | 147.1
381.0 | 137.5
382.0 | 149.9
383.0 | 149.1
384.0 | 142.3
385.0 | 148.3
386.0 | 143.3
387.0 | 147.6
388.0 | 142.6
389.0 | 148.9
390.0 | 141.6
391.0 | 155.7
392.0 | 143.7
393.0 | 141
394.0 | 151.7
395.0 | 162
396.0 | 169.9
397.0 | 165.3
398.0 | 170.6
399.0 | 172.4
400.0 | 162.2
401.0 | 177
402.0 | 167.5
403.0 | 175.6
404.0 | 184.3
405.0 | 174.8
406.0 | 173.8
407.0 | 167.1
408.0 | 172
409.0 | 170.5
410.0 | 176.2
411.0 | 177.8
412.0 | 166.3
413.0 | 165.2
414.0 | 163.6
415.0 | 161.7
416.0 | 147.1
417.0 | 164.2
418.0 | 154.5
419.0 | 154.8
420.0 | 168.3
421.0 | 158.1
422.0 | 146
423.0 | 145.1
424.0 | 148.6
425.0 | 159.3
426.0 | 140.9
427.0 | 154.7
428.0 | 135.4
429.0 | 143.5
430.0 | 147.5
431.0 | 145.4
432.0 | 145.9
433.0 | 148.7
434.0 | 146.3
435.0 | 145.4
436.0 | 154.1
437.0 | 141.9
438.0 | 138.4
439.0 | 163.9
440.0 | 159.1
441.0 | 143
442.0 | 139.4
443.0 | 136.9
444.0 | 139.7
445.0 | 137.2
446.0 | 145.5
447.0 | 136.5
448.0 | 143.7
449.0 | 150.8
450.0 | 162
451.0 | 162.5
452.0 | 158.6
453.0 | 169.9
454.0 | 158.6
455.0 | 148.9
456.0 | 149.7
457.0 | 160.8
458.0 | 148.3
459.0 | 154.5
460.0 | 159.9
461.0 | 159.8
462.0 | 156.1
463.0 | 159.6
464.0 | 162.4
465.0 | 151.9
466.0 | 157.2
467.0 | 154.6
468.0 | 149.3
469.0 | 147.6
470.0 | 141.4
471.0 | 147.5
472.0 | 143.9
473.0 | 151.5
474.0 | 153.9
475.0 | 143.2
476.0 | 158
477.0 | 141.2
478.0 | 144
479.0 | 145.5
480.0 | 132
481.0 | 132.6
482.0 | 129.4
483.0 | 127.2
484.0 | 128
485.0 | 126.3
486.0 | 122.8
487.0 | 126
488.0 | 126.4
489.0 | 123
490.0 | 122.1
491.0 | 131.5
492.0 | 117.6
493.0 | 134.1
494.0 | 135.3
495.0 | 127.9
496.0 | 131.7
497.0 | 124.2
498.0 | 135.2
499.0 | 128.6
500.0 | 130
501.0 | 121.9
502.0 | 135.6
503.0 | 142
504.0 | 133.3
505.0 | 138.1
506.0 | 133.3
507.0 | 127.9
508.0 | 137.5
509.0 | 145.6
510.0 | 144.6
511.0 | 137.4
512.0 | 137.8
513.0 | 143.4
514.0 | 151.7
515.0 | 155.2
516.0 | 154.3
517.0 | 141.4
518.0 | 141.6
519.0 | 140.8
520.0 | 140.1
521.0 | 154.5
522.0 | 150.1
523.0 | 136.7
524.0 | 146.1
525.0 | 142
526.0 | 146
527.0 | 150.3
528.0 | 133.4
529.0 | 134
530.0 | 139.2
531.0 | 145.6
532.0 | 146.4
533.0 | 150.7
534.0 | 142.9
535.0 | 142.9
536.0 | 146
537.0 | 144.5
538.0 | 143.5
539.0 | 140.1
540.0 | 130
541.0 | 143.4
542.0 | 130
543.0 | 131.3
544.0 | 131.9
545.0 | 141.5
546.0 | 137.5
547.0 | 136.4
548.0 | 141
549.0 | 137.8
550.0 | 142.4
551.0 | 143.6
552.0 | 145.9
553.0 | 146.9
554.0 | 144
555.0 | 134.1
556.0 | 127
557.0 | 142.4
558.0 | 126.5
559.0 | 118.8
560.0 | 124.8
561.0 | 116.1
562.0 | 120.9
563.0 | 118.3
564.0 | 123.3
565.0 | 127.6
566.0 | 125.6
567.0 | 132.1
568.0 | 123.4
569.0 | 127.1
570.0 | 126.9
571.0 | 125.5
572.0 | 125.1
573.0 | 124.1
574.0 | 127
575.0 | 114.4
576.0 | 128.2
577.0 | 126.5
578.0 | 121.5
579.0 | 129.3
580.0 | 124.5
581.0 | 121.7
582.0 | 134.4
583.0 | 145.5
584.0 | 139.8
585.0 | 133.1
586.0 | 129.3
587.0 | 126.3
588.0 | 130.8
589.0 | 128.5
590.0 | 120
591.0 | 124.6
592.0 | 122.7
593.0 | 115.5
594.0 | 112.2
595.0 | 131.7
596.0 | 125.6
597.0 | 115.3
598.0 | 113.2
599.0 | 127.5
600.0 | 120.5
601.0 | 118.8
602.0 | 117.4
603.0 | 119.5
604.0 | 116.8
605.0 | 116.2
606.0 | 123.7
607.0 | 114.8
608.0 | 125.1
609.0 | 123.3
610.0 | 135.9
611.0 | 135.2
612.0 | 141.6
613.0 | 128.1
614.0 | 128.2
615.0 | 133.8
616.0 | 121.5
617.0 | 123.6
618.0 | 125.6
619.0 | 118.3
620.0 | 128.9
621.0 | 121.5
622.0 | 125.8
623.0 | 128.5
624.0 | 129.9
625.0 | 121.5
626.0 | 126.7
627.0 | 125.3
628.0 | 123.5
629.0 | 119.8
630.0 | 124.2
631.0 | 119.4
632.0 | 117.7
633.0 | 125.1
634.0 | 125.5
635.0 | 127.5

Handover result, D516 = -0.07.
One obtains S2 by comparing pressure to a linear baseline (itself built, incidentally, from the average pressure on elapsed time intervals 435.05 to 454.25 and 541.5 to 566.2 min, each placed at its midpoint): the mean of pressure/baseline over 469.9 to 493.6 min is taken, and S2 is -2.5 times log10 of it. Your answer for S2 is 0.07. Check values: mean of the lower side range 149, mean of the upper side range 133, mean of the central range 135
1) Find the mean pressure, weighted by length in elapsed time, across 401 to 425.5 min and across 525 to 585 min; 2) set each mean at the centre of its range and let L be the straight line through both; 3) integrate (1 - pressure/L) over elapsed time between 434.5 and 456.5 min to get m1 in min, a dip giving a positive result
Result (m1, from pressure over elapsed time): 1.1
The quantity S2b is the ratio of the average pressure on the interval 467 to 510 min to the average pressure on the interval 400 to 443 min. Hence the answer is 0.9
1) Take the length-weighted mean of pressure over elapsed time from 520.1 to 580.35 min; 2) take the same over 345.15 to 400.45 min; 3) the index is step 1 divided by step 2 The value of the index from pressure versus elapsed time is 0.9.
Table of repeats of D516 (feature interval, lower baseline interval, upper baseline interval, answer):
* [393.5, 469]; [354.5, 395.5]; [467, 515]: -0.12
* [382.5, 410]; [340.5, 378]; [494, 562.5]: -0.15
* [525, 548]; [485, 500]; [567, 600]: -0.11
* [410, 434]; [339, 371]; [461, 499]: -0.11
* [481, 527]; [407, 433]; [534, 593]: 0.05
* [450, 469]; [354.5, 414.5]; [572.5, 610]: -0.11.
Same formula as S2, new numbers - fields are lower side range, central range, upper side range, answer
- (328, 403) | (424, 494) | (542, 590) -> -0.03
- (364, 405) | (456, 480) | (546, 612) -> -0.07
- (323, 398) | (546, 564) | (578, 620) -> -0.03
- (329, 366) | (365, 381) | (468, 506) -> 0.01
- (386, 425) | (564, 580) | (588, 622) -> 0.04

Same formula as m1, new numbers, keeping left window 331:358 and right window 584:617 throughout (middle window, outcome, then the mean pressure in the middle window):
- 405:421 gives -2.6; 166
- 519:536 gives -1.6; 144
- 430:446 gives -0.7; 146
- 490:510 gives 0.3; 132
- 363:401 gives -1.1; 149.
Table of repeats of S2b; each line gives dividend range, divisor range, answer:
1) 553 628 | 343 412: 0.84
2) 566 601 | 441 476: 0.83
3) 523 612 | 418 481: 0.87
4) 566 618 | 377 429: 0.80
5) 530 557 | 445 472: 0.92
